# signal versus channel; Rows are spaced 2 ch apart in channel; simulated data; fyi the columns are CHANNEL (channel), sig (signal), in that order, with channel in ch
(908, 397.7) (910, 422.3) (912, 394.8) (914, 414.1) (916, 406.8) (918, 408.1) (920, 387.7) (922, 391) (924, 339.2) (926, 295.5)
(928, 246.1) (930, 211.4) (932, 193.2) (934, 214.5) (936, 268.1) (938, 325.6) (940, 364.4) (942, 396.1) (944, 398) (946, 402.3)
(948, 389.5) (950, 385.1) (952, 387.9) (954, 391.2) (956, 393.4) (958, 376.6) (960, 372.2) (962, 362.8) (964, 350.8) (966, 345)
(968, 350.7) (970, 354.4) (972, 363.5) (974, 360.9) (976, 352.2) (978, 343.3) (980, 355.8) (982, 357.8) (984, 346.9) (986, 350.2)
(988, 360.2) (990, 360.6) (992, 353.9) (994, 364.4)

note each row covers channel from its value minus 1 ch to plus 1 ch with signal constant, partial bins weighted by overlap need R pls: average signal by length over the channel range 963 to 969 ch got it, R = 349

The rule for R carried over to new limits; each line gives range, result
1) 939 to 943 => 380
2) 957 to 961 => 374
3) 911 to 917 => 405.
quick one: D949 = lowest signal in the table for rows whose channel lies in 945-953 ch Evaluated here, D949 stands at 385.1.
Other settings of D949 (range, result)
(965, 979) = 343.3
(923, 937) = 193.2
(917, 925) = 339.2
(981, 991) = 346.9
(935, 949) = 268.1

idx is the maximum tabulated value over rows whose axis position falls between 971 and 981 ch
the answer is 363.5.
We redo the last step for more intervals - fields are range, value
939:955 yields 402.3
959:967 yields 372.2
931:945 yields 398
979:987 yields 357.8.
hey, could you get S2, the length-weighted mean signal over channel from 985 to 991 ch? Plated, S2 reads 357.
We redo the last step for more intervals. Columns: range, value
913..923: 402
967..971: 353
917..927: 364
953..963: 379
